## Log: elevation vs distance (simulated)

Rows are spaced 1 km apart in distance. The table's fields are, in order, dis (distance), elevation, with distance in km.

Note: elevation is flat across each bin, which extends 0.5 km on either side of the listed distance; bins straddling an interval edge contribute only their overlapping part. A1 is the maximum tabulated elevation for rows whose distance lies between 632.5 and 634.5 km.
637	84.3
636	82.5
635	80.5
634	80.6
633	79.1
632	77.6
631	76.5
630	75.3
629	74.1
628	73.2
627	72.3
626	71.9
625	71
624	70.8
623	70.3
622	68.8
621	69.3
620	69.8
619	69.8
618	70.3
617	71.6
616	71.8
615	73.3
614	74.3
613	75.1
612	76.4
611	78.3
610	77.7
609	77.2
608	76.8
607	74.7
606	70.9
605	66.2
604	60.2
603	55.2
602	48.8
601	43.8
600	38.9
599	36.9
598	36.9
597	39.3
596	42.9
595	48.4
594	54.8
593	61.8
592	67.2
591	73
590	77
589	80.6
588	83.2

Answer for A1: 80.6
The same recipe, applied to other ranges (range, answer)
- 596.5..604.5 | 60.2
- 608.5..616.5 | 78.3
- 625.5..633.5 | 79.1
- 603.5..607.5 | 74.7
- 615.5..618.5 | 71.8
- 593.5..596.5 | 54.8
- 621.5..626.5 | 71.9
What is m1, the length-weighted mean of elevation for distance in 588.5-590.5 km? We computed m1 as 78.8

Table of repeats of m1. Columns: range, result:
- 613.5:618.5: 72.3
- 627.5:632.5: 75.3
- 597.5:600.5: 37.6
